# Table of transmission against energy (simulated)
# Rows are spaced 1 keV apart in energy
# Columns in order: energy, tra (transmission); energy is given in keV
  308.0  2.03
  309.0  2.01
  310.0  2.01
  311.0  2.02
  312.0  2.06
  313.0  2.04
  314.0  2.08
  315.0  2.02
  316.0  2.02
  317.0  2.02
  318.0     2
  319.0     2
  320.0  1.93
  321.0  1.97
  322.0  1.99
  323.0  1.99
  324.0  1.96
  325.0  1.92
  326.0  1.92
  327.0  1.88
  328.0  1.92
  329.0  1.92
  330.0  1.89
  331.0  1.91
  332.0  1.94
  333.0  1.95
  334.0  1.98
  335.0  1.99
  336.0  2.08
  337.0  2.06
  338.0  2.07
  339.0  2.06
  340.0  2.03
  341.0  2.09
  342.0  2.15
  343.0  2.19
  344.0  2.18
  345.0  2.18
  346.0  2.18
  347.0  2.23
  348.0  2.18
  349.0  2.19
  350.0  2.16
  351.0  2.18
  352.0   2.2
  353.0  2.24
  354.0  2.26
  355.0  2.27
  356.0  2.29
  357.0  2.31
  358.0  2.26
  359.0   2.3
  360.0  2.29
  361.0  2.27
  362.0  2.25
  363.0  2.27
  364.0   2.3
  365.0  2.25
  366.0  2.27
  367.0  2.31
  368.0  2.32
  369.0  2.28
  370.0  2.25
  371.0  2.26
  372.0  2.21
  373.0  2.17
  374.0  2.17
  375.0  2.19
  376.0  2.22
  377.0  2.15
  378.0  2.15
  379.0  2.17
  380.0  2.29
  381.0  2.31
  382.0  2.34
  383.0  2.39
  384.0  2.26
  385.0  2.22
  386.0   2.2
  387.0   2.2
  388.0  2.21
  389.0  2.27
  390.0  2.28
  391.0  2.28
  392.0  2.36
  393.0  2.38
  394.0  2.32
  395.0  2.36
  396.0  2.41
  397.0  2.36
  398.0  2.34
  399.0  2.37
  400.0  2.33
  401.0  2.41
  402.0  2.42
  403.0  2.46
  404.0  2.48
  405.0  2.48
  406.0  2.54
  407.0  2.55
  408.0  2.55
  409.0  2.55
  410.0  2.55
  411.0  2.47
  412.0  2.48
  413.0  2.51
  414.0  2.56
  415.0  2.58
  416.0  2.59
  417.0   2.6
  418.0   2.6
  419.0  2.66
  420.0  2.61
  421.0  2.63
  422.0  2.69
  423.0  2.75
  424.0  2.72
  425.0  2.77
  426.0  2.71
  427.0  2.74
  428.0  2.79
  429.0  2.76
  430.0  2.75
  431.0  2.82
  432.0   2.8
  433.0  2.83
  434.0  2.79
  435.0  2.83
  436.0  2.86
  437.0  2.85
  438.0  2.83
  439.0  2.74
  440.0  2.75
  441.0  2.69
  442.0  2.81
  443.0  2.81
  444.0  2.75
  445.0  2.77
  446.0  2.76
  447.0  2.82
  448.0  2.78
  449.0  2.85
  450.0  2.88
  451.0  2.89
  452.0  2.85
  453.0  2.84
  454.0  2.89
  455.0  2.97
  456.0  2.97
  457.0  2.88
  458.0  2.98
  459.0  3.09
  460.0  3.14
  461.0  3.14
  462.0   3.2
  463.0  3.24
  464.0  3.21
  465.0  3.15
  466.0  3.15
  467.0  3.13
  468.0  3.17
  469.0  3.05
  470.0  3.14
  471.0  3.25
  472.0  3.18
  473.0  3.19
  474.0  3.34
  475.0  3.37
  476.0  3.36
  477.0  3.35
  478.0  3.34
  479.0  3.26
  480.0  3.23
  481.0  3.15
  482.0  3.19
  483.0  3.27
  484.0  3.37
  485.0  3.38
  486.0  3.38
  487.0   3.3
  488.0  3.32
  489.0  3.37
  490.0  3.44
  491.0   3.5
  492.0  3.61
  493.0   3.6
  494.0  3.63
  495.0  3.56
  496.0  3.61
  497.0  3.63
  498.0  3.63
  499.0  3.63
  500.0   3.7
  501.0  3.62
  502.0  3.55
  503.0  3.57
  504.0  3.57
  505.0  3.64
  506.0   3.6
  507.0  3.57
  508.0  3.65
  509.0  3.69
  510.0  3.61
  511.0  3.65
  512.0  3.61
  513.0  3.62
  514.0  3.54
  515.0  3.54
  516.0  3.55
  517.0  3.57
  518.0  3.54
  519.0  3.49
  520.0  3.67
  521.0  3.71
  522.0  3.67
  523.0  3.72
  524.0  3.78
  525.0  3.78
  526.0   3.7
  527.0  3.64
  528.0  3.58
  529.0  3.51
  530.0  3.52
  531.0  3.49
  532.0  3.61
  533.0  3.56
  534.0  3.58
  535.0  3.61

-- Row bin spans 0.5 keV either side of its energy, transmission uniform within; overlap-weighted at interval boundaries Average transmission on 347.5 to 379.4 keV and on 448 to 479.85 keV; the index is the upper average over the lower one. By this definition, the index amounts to 1.39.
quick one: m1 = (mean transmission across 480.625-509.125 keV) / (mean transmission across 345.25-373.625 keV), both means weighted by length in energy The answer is 1.56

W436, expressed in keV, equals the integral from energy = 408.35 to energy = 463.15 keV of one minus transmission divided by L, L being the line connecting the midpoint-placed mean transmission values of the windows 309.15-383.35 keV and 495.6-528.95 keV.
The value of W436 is 2.9 keV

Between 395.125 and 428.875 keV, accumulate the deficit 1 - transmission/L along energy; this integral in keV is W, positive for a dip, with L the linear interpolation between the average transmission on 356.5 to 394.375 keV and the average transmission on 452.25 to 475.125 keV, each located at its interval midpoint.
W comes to 0.8 keV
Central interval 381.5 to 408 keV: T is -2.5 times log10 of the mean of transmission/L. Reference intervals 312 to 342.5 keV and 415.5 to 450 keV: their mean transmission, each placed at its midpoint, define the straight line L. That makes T 0.055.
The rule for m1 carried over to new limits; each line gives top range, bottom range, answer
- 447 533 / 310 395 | 1.57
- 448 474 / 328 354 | 1.46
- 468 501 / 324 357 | 1.62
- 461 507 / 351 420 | 1.44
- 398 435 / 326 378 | 1.21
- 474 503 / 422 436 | 1.24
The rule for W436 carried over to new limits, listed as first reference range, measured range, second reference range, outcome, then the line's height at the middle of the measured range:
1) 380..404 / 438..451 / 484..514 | 0.6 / 2.93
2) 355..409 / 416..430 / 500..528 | 0.1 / 2.72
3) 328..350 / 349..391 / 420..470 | 1.0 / 2.31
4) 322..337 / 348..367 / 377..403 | -1.2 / 2.12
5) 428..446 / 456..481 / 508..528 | -0.5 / 3.12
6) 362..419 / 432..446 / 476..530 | 0.3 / 2.86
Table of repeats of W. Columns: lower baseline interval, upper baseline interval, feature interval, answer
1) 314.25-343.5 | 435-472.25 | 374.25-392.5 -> 1.3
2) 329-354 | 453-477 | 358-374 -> 0.3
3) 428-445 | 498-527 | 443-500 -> -0.4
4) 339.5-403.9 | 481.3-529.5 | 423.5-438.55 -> 0.3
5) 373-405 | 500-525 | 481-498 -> -0.4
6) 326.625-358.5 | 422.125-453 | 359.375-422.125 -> 2.3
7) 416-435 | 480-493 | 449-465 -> 0.2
